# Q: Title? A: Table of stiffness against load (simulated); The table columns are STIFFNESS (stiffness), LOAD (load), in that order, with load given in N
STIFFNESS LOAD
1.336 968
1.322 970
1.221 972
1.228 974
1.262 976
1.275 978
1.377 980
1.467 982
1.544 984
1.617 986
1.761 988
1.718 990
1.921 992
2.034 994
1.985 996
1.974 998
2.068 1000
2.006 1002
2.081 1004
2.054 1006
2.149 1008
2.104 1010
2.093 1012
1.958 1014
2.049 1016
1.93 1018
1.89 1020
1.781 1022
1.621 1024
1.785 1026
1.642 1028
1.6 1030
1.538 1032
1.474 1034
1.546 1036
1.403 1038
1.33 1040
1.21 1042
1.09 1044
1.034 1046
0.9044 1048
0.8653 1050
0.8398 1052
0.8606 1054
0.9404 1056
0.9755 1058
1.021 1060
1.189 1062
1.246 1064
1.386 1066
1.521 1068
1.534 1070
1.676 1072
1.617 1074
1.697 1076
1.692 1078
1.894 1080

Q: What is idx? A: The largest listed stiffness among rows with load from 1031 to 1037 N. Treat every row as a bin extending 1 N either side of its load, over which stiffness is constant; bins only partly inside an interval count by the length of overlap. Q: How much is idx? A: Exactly 1.546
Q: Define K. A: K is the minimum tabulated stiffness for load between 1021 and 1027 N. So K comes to 1.621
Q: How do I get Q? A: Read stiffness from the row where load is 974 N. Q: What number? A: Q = 1.228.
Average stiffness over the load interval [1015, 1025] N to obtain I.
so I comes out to 1.85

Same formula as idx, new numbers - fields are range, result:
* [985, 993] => 1.921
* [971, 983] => 1.467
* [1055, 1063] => 1.189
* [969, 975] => 1.322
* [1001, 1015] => 2.149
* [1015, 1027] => 2.049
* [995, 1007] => 2.081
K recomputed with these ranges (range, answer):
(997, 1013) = 1.974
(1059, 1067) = 1.021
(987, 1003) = 1.718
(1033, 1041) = 1.33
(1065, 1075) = 1.386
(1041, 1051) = 0.8653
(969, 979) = 1.221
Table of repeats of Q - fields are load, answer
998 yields 1.974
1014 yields 1.958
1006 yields 2.054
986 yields 1.617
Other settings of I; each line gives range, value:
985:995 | 1.81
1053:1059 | 0.926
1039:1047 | 1.17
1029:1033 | 1.57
